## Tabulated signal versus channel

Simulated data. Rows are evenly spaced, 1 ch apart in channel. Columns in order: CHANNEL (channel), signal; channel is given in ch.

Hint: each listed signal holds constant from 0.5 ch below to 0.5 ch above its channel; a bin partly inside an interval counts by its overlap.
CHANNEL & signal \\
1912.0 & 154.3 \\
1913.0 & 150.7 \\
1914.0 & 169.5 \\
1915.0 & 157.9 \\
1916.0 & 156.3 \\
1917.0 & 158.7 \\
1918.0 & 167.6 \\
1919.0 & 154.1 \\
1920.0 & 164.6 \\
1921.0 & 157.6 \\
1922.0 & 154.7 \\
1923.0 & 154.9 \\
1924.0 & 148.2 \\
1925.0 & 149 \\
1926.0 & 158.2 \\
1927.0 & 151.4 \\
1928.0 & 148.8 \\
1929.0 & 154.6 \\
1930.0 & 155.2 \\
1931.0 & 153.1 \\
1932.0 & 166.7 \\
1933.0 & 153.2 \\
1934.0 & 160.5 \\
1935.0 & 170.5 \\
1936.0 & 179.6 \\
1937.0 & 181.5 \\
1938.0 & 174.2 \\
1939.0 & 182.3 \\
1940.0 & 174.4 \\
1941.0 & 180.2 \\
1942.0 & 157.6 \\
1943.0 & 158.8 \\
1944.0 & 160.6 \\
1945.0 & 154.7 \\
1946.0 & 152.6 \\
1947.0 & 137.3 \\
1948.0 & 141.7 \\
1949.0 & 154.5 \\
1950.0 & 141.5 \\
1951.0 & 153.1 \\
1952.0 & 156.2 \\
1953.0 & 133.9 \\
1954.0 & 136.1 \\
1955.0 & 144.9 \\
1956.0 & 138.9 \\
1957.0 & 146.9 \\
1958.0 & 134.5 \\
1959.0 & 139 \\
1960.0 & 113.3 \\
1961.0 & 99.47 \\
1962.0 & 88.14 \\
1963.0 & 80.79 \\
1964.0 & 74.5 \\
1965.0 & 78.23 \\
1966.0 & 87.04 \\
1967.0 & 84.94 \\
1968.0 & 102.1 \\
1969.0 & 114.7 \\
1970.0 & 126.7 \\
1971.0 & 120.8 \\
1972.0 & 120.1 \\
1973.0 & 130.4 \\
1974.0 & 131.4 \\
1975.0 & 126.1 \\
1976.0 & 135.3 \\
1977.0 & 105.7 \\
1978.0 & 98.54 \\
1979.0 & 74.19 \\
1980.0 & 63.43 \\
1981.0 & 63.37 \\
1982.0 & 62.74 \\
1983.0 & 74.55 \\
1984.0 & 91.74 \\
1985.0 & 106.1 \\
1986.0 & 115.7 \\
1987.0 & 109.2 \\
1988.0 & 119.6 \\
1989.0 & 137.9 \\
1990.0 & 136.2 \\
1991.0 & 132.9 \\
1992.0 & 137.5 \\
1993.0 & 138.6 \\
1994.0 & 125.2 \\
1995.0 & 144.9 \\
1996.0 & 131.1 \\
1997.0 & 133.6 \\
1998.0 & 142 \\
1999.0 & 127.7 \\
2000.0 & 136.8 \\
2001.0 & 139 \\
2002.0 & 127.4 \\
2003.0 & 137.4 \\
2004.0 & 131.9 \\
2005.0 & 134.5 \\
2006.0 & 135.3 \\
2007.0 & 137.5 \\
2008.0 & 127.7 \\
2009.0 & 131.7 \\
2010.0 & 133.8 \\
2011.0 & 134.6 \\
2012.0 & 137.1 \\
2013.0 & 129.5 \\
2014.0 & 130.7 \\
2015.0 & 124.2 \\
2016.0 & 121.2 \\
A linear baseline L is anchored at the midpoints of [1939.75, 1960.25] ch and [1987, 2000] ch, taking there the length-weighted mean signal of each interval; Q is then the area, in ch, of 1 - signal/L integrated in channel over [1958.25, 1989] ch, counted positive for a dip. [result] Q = 8.3 ch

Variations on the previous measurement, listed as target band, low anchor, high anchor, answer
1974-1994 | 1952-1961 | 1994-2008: 4.0 ch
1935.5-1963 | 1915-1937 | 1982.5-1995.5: -0.4 ch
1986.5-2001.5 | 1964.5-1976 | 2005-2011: -0.9 ch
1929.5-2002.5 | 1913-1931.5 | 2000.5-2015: 7.7 ch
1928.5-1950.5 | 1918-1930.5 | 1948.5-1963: -2.6 ch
